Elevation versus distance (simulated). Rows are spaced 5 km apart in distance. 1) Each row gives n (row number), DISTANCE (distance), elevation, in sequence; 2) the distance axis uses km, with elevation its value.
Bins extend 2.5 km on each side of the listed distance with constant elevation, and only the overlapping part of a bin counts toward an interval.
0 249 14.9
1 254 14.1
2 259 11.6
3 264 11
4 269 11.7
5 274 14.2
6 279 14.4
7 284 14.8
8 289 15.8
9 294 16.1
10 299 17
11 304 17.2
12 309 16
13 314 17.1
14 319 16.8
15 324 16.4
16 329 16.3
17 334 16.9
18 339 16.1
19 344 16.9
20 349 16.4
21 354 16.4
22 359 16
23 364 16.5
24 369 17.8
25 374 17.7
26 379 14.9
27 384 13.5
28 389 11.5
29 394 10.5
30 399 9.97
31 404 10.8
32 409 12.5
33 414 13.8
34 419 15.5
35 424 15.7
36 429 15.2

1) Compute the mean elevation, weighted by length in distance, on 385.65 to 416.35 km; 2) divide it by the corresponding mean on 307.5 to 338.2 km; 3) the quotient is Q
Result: 0.7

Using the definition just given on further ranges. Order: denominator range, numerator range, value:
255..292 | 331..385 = 1.22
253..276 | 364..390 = 1.25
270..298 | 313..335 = 1.11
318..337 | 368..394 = 0.87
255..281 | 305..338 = 1.31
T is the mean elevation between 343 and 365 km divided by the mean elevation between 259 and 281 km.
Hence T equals 1.3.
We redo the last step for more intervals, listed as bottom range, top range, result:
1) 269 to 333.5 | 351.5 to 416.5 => 0.88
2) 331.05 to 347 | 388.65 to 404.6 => 0.64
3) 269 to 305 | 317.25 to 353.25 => 1.08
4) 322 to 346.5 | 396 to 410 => 0.66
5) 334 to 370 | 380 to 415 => 0.72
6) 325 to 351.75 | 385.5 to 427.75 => 0.77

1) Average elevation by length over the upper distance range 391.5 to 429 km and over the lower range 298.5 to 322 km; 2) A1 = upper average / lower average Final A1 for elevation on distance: 0.8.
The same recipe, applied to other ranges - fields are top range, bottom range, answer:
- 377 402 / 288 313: 0.73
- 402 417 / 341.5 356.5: 0.76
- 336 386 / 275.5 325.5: 1.01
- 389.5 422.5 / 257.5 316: 0.83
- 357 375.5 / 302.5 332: 1.02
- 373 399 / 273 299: 0.85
